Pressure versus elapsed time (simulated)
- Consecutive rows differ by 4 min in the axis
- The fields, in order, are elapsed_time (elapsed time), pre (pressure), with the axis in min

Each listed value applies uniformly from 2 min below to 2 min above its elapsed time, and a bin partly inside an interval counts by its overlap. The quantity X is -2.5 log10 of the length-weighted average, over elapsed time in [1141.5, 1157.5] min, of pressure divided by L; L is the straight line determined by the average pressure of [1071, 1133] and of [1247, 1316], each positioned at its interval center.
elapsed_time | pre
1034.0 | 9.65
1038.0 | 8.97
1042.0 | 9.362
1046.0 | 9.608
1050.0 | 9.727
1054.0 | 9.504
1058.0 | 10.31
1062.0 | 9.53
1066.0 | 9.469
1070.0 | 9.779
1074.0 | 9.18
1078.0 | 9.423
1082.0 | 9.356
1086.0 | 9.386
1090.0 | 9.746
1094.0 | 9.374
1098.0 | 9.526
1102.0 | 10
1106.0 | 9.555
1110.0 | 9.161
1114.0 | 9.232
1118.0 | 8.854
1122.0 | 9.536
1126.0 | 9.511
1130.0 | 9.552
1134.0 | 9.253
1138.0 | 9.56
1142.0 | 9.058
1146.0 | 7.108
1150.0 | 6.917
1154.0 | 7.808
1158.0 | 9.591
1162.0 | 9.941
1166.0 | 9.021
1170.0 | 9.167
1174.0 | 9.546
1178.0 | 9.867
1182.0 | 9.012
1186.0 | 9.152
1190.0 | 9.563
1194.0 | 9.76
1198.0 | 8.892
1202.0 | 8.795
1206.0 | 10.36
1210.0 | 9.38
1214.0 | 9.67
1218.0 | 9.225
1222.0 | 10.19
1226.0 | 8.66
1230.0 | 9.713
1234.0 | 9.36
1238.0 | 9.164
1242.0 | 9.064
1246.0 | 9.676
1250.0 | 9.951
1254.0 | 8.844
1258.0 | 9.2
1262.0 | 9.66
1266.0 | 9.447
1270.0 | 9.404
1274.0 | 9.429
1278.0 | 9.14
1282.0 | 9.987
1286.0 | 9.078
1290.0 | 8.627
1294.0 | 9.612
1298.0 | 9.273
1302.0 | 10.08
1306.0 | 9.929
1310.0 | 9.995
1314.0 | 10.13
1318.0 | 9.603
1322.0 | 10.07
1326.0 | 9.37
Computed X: 0.21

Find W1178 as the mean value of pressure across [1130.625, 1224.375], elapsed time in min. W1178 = 9.17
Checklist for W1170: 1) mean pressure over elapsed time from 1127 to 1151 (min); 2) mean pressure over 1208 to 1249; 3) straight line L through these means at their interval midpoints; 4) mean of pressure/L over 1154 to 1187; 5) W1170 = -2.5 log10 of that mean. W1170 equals -0.05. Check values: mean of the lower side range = 8.68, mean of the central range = 9.32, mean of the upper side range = 9.42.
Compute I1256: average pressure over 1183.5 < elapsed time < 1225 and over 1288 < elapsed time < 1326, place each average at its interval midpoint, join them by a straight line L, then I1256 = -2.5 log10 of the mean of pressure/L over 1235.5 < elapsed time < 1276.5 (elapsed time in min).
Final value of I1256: 0.02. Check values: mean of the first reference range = 9.47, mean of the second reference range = 9.68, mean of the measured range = 9.38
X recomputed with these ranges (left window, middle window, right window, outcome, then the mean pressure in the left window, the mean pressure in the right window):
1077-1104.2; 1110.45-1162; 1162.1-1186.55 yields 0.07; 9.55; 9.35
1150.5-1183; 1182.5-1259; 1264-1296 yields -0.02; 9.14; 9.34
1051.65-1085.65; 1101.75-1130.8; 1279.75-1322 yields 0.02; 9.56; 9.65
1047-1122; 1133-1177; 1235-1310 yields 0.08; 9.51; 9.43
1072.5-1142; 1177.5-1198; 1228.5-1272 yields 0.00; 9.42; 9.4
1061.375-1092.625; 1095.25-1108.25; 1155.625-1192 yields -0.02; 9.48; 9.41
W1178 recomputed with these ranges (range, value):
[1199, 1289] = 9.41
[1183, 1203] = 9.24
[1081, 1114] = 9.5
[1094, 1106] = 9.66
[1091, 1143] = 9.41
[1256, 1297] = 9.36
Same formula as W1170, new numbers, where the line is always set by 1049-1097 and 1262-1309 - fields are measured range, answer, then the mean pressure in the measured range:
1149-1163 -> 0.113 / 8.58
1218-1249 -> 0.010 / 9.41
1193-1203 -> 0.045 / 9.12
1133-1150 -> 0.125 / 8.5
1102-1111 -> 0.003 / 9.52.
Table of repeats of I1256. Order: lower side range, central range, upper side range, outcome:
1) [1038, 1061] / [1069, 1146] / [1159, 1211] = 0.02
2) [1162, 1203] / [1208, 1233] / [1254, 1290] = -0.02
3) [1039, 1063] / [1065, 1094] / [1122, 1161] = -0.01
